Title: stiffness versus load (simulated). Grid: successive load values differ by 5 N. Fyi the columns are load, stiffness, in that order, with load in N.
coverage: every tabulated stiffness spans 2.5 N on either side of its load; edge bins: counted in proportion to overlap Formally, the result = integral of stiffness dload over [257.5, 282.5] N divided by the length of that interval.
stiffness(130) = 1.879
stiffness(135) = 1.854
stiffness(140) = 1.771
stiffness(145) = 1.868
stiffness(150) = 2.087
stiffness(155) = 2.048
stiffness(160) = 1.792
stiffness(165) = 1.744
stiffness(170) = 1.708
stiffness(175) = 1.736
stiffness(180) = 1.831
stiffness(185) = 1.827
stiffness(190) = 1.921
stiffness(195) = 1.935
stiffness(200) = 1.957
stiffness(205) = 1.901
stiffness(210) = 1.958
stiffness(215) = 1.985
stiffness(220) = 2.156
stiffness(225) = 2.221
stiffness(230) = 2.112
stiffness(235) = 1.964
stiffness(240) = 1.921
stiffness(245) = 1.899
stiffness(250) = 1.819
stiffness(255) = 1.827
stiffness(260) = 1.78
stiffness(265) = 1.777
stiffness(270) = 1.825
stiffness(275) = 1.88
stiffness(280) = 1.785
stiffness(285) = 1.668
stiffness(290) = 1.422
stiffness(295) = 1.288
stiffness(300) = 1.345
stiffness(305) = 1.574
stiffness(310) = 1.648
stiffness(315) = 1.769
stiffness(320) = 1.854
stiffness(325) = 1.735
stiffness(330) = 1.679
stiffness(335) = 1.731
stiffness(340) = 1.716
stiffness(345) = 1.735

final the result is 1.81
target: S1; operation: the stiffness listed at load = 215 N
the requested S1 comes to 1.985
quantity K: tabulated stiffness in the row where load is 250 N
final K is 1.819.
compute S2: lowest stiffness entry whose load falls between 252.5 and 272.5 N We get 1.777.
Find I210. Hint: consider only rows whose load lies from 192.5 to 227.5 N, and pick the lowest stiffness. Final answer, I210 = 1.901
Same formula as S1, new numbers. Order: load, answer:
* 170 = 1.708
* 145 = 1.868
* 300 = 1.345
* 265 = 1.777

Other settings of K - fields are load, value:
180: 1.831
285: 1.668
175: 1.736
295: 1.288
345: 1.735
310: 1.648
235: 1.964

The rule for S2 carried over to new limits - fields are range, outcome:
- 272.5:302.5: 1.288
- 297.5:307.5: 1.345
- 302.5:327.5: 1.574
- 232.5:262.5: 1.78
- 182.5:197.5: 1.827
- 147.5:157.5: 2.048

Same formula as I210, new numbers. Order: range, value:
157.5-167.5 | 1.744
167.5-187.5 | 1.708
